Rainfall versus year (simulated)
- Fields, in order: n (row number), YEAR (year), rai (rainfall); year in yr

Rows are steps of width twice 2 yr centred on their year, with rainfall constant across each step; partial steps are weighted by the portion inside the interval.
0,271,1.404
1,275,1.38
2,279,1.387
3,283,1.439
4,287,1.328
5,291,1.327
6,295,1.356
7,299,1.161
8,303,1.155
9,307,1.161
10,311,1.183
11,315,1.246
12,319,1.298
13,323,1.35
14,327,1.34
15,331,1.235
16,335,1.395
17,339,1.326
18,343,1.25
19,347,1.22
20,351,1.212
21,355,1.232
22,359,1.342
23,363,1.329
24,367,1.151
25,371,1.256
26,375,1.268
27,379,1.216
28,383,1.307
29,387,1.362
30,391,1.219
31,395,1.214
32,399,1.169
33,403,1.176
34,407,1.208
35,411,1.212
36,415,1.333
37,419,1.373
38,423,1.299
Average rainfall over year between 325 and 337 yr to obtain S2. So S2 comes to 1.32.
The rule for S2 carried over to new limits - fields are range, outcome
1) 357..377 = 1.27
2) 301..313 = 1.17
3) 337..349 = 1.27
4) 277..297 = 1.37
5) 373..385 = 1.26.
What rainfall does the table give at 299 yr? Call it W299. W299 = 1.161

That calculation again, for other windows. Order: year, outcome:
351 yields 1.212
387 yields 1.362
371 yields 1.256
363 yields 1.329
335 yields 1.395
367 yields 1.151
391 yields 1.219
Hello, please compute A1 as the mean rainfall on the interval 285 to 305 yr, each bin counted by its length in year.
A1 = 1.27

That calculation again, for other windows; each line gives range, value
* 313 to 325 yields 1.3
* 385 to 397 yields 1.26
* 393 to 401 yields 1.19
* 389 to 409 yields 1.2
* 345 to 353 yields 1.22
